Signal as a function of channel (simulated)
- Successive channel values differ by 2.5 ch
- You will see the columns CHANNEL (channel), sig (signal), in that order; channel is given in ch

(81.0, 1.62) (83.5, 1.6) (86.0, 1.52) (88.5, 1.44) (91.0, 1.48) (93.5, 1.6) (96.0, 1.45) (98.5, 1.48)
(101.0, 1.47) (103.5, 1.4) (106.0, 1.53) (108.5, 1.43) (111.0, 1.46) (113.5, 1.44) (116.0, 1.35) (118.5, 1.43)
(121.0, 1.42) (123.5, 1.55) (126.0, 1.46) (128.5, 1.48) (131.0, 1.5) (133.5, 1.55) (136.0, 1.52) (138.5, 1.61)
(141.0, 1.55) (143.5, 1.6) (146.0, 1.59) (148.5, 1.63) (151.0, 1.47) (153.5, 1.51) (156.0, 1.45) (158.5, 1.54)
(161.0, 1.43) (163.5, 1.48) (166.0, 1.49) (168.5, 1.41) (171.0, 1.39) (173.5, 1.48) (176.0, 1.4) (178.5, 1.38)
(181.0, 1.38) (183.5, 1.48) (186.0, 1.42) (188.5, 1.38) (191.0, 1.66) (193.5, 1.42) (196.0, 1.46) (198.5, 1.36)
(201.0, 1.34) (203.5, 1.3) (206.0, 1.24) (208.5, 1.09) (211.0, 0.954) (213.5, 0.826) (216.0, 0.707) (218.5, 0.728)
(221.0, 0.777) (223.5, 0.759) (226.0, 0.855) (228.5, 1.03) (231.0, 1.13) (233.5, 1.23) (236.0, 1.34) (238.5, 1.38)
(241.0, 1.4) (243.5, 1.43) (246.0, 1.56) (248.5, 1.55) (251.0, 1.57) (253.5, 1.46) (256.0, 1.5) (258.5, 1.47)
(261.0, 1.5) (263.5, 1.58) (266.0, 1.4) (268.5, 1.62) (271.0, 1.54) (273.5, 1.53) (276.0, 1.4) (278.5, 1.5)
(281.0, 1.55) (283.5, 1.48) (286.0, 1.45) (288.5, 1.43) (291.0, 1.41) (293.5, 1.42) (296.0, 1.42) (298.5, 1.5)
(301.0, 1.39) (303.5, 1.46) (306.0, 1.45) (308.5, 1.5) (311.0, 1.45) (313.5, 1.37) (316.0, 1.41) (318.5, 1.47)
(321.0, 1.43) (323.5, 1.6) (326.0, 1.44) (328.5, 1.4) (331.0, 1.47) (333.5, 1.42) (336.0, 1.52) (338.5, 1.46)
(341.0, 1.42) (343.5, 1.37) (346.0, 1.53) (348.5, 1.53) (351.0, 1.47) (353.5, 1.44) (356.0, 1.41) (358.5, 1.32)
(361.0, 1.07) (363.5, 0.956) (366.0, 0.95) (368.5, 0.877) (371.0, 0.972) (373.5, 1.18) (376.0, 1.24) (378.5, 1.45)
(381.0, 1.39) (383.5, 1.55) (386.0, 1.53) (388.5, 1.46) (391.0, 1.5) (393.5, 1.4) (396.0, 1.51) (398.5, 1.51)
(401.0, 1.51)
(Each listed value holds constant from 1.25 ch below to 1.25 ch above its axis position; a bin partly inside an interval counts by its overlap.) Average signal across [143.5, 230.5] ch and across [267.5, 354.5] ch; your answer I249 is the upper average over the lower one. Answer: 1.13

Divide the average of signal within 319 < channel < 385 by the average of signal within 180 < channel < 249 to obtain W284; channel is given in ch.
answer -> 1.10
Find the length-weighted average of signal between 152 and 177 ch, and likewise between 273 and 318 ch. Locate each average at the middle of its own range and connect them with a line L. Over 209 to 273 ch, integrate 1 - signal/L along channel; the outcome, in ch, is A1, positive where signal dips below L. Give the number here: 8.8 ch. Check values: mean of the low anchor 1.46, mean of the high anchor 1.45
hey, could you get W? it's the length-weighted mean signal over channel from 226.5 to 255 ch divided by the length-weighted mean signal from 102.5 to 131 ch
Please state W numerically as 0.9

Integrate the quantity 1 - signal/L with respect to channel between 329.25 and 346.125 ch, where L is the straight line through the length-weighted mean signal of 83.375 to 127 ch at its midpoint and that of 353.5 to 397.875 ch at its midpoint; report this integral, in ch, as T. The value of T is -1.7 ch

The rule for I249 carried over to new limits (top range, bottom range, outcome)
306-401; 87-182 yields 0.93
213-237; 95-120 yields 0.65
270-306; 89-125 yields 1.00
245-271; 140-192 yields 1.03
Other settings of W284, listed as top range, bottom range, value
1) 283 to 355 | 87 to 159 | 0.97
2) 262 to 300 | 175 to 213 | 1.11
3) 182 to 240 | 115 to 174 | 0.78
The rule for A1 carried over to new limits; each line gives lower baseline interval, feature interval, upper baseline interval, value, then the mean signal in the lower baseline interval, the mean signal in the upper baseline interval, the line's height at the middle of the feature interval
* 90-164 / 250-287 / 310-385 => -2.62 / 1.5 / 1.35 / 1.4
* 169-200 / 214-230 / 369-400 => 6.83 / 1.43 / 1.38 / 1.42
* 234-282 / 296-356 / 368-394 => -2.34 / 1.48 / 1.33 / 1.4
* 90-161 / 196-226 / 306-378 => 8.75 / 1.5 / 1.35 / 1.44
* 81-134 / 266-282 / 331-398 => -1.36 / 1.48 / 1.35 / 1.39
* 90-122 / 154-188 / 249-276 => 0.90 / 1.46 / 1.51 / 1.48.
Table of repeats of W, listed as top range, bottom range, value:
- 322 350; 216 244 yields 1.37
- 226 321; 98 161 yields 0.96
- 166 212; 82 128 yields 0.93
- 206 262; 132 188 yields 0.80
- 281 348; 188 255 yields 1.19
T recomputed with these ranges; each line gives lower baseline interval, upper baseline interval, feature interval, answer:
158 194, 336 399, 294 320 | -1.25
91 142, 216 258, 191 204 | -1.00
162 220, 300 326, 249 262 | -1.18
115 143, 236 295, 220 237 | 5.37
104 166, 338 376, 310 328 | -2.09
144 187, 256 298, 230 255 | 1.17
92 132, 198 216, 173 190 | -2.89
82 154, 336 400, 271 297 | -1.24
